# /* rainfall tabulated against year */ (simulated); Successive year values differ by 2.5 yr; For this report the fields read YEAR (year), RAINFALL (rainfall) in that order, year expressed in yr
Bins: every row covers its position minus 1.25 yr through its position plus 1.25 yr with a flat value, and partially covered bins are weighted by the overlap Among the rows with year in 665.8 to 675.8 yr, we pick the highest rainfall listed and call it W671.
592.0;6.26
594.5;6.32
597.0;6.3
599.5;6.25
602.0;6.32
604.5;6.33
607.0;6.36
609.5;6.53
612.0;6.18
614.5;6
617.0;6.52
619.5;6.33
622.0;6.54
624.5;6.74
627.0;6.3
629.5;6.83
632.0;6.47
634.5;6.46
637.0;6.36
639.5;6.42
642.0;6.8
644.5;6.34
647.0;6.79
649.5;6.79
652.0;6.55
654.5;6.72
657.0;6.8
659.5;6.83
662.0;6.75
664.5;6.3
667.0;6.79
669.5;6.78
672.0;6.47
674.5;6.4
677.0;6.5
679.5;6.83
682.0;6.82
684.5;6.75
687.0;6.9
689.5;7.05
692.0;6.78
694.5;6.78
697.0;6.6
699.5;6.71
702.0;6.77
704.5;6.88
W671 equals 6.79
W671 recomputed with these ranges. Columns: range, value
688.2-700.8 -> 7.05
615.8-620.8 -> 6.52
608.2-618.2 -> 6.53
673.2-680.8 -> 6.83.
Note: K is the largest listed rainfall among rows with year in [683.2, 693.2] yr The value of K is 7.05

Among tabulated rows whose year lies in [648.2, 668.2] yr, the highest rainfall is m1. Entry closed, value 6.83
